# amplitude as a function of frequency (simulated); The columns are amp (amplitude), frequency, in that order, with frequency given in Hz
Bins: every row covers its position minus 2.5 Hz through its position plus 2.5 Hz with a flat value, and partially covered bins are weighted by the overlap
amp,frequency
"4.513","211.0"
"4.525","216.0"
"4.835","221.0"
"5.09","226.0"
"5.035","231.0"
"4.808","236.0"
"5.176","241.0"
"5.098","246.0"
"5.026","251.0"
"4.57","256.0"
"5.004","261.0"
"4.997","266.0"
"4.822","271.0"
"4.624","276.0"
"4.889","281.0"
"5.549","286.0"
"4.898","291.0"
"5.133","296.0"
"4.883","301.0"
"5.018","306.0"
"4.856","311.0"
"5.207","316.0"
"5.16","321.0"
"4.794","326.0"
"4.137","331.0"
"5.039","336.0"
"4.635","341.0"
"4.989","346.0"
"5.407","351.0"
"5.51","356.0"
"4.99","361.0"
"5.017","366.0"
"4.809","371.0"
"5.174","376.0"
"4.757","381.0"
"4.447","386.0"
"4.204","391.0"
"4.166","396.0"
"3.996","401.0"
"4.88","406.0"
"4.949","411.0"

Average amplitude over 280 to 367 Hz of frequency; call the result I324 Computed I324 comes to 5.01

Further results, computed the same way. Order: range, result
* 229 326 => 4.98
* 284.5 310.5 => 5.06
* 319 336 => 4.73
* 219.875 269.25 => 4.97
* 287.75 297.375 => 5.04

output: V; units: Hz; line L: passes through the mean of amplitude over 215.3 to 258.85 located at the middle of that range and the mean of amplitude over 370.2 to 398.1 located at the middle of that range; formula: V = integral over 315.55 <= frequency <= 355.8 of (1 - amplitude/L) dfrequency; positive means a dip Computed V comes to -2.1 Hz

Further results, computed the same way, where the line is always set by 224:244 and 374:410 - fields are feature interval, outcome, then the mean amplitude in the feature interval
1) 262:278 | 0.2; 4.84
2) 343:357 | -1.8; 5.26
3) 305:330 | -1.0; 4.95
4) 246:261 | 0.3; 4.88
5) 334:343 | -0.3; 4.84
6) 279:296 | -0.9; 5.12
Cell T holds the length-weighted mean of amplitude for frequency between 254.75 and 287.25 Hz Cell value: 4.91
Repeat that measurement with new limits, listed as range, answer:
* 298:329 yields 4.97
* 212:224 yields 4.68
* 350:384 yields 5.07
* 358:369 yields 5.02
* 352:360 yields 5.39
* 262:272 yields 4.94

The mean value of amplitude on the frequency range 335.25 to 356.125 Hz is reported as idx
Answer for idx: 5.08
